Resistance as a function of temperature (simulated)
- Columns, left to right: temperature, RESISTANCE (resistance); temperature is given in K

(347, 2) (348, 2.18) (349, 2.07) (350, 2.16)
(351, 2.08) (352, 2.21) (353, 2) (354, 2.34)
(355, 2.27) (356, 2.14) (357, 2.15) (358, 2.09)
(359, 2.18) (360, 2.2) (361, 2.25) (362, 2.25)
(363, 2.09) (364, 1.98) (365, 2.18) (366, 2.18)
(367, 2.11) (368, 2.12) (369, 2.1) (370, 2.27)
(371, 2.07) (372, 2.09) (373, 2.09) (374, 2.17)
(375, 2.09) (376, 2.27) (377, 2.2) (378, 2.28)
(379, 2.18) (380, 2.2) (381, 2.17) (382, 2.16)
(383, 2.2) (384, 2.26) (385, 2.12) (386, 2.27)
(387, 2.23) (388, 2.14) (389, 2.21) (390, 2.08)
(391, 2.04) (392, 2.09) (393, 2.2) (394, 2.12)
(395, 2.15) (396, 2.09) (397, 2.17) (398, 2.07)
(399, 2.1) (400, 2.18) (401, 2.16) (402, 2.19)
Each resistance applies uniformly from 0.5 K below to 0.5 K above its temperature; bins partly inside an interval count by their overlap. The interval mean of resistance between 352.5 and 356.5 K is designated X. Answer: 2.19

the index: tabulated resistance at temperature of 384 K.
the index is 2.26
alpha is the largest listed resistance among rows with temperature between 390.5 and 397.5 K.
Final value 2.2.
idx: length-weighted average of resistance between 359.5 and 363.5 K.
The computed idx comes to 2.2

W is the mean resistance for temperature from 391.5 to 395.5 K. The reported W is 2.14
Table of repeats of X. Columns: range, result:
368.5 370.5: 2.19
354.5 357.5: 2.19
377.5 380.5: 2.22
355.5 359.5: 2.14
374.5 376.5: 2.18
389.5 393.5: 2.1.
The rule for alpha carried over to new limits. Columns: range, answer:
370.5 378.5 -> 2.28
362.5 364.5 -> 2.09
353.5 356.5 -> 2.34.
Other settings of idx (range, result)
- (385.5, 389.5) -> 2.21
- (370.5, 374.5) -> 2.1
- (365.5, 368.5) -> 2.14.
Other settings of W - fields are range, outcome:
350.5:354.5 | 2.16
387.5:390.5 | 2.14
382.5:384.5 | 2.23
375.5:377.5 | 2.24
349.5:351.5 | 2.12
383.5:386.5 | 2.22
